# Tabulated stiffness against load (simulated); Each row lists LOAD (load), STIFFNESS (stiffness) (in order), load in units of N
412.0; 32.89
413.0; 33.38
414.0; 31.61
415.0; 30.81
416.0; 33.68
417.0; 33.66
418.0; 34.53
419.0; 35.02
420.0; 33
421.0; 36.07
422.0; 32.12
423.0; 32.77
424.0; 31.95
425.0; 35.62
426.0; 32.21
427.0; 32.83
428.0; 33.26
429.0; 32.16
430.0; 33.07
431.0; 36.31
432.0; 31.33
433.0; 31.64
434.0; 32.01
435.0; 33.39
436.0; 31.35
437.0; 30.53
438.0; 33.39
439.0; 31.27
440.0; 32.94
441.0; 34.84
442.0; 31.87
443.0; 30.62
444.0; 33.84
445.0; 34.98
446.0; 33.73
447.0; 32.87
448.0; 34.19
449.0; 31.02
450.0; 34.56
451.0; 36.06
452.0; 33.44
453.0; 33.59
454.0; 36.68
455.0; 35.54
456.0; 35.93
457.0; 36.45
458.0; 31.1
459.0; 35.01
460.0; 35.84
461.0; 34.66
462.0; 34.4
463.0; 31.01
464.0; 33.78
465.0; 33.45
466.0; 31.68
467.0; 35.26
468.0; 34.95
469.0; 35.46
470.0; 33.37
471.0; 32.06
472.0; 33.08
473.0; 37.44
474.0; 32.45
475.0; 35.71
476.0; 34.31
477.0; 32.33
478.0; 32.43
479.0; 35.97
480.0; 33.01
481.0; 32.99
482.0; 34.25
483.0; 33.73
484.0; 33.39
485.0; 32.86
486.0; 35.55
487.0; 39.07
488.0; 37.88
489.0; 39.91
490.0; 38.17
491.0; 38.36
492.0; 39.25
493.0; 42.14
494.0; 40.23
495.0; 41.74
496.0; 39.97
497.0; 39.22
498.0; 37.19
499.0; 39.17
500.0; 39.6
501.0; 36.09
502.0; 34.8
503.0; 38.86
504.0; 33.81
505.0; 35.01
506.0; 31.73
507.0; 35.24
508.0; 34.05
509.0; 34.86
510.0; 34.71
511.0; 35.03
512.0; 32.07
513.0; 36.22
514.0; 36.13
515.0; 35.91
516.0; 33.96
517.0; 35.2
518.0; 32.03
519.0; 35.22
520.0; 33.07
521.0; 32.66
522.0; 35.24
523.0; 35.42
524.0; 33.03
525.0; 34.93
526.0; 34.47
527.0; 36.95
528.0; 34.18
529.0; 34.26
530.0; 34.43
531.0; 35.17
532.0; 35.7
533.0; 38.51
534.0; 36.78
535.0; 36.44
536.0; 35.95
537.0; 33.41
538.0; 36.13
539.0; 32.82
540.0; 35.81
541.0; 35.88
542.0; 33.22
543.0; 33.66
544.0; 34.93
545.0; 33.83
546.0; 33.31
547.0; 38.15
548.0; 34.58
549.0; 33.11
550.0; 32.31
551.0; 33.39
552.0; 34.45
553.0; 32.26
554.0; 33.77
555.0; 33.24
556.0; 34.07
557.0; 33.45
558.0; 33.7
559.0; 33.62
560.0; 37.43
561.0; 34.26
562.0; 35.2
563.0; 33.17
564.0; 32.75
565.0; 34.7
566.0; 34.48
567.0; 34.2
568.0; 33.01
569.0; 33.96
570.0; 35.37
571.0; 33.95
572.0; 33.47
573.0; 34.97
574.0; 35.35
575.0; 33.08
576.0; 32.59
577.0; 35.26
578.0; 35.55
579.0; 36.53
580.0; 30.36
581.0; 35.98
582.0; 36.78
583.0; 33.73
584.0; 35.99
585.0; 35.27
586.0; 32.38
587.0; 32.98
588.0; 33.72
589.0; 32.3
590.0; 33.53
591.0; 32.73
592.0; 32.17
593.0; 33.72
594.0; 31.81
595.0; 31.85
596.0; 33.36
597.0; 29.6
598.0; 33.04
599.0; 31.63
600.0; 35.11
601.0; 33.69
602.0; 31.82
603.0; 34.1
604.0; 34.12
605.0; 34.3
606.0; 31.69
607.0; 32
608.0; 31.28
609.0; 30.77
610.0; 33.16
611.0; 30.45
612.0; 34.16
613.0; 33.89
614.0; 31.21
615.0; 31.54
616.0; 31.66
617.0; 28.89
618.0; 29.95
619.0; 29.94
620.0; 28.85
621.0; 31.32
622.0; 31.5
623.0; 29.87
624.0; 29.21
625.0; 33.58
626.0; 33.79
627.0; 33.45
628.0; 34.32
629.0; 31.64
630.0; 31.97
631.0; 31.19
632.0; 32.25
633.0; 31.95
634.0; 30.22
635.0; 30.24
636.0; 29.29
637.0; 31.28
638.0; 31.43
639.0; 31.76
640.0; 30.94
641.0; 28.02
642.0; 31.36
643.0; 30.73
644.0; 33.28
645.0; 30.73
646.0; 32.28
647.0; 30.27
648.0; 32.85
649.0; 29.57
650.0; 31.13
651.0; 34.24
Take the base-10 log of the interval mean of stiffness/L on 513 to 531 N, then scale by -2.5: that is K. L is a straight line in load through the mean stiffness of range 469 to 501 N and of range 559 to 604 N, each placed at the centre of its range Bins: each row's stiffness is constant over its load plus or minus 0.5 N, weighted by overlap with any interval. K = 0.02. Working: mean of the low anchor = 36.3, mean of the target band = 34.6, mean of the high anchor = 33.8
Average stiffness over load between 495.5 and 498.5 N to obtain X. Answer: 38.8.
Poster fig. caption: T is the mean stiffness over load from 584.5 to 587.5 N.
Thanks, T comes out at 33.5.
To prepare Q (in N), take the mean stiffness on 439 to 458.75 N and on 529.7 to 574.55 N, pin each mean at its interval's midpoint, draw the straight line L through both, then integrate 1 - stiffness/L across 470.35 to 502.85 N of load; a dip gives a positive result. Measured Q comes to -2.2 N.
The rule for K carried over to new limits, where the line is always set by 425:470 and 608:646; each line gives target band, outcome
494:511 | -0.12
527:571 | -0.07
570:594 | -0.07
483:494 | -0.14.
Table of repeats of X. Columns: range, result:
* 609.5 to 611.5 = 31.8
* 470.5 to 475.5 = 34.1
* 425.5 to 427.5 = 32.5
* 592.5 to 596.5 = 32.7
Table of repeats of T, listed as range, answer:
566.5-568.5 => 33.6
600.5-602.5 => 32.8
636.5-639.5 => 31.5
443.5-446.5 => 34.2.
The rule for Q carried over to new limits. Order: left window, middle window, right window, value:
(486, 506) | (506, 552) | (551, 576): 1.9 N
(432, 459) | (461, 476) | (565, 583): -0.2 N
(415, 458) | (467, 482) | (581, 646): -0.4 N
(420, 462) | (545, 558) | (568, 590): 0.1 N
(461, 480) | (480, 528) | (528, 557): -2.5 N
